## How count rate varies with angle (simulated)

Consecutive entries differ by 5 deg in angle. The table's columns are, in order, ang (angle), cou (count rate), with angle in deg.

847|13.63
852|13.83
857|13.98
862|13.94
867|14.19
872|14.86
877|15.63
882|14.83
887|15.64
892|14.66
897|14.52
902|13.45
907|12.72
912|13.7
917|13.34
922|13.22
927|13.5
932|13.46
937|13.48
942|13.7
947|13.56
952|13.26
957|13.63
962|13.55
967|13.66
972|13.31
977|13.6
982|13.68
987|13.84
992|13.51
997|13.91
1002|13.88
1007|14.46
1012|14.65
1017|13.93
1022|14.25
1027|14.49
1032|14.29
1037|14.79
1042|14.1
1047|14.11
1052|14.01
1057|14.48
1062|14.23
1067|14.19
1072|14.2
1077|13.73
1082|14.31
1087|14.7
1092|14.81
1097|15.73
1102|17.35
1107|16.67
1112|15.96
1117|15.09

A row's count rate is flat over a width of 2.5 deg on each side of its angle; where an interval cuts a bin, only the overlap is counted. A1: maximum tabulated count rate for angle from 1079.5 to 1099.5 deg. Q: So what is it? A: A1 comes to 15.73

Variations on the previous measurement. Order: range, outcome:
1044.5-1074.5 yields 14.48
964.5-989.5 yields 13.84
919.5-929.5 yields 13.5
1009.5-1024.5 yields 14.65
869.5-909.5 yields 15.64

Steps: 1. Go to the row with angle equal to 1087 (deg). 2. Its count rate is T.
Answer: 14.7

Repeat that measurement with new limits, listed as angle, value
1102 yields 17.35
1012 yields 14.65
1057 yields 14.48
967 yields 13.66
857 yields 13.98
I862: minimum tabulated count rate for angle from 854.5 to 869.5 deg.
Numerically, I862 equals 13.94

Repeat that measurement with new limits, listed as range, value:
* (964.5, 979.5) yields 13.31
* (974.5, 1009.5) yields 13.51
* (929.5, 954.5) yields 13.26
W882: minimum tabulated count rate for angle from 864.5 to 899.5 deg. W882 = 14.19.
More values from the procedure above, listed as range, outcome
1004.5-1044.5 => 13.93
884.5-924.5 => 12.72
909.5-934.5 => 13.22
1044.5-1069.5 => 14.01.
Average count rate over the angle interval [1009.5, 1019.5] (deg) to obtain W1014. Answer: 14.3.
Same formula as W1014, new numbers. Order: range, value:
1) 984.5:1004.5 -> 13.8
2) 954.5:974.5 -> 13.5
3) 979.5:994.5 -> 13.7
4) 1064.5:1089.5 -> 14.2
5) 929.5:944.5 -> 13.5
